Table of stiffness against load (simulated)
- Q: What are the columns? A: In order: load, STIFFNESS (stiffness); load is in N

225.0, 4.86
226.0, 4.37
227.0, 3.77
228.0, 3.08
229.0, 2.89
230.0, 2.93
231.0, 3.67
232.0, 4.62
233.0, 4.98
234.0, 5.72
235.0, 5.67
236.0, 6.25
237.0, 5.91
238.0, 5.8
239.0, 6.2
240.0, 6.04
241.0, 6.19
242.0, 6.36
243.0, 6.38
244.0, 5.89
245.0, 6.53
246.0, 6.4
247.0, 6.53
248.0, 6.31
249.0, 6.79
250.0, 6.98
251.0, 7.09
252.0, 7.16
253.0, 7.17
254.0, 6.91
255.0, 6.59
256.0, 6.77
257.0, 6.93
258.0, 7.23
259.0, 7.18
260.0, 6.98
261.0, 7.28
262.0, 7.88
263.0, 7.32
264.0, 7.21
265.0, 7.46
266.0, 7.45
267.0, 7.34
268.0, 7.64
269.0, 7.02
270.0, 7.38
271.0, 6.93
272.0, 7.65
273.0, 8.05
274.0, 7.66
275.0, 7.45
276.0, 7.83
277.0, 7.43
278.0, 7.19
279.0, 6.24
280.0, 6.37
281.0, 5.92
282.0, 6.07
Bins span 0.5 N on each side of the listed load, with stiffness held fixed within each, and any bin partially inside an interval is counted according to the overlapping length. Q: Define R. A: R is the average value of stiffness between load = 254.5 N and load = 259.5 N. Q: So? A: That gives 6.94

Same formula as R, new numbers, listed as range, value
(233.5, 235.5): 5.7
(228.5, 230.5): 2.91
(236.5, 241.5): 6.03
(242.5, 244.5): 6.13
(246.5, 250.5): 6.65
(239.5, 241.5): 6.12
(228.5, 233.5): 3.82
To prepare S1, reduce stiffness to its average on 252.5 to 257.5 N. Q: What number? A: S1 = 6.87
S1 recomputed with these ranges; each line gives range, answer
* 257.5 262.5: 7.31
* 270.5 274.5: 7.57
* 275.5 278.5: 7.48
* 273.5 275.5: 7.55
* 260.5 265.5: 7.43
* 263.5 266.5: 7.37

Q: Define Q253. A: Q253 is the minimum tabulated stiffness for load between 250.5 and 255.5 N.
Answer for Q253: 6.59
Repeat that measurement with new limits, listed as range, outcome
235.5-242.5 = 5.8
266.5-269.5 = 7.02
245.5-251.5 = 6.31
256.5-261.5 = 6.93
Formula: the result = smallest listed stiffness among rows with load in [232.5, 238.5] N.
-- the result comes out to 4.98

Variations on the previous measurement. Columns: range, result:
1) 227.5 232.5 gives 2.89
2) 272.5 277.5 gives 7.43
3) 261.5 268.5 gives 7.21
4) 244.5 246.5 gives 6.4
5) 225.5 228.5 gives 3.08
